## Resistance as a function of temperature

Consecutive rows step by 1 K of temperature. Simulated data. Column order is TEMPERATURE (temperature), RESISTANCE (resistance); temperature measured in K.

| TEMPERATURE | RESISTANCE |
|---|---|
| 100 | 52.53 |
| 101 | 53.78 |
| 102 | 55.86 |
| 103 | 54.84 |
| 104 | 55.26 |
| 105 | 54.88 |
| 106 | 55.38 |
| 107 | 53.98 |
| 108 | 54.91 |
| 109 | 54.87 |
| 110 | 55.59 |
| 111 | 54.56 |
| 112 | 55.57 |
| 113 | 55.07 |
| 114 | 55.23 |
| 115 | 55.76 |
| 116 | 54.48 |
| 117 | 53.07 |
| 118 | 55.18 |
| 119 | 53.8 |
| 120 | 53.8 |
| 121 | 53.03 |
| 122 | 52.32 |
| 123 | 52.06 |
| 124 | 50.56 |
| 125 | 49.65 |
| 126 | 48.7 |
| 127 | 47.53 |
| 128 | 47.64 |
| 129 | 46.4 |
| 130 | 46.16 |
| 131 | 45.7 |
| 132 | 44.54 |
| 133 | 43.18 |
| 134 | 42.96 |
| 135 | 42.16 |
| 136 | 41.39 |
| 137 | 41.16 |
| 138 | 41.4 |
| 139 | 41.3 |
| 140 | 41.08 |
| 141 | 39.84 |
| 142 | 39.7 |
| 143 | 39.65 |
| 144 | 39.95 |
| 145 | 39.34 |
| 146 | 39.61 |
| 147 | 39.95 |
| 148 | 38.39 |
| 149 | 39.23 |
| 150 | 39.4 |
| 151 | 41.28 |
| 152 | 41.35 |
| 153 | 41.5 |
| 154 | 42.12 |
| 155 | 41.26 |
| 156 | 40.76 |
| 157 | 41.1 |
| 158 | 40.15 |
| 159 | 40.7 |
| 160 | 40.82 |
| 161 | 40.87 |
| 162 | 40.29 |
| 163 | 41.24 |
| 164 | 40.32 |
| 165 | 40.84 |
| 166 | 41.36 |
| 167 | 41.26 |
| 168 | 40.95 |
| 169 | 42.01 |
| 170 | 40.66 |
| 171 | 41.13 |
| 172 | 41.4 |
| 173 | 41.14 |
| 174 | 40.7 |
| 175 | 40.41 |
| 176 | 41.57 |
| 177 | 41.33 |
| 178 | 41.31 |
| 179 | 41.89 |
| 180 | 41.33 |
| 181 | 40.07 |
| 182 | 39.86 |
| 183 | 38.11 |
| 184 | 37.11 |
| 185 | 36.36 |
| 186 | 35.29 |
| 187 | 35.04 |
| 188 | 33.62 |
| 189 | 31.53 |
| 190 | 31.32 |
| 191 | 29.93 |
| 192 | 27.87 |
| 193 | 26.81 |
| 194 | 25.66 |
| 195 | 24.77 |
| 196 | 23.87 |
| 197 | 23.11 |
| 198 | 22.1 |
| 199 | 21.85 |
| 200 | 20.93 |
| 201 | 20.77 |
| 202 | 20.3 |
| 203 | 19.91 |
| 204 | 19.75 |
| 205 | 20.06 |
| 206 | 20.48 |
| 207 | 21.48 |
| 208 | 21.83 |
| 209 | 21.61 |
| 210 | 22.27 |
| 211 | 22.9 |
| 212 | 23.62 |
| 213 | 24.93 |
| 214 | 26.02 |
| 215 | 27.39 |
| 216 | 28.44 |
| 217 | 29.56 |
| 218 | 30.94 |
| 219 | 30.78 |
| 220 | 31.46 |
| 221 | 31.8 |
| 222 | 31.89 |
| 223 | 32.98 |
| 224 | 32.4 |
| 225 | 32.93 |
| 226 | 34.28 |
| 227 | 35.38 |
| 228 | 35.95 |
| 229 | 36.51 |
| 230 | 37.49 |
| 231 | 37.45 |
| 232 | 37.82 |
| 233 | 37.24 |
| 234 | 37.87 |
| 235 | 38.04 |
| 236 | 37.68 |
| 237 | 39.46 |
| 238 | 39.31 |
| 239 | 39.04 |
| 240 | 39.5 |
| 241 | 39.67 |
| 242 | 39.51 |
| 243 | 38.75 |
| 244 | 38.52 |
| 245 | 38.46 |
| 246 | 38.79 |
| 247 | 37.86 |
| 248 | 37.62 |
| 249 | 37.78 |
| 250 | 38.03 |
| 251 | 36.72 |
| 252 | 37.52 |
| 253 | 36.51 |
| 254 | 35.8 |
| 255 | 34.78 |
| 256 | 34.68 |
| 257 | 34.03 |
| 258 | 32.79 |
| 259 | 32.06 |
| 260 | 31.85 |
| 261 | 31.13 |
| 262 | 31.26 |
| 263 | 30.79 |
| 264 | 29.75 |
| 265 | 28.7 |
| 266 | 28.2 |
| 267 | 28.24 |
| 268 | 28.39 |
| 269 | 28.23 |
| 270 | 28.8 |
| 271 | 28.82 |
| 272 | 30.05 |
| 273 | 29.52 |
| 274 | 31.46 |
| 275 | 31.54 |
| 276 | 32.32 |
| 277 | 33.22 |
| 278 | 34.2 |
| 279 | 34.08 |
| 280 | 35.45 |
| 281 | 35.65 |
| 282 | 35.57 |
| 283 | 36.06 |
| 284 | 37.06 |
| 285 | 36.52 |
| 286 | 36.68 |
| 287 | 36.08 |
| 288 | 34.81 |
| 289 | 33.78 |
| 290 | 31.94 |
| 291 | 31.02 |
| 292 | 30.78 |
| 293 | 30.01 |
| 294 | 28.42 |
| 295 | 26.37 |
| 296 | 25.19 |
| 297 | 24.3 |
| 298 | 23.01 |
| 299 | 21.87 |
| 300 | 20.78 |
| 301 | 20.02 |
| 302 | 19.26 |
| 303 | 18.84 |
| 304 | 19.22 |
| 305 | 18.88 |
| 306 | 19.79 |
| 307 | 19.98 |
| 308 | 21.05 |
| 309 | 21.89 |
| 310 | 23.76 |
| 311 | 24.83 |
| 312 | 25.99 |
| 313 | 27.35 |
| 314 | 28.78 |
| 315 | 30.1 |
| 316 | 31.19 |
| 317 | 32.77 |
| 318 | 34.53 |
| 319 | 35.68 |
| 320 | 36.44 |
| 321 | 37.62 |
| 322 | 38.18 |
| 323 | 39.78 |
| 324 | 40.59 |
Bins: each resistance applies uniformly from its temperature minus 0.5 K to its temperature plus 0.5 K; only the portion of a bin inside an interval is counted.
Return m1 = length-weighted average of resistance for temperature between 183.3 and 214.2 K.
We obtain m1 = 25.7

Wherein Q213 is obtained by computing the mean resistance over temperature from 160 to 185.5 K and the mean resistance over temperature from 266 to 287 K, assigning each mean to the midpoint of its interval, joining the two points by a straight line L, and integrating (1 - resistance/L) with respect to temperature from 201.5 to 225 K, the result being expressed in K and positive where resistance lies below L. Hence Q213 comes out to 7.2 K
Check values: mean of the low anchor 40.5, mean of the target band 25.9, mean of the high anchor 32.6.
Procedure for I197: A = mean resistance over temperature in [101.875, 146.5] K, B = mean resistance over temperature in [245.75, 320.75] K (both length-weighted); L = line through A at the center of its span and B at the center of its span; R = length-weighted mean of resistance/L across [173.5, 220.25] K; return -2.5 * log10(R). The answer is 0.354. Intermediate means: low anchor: 48.8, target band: 29.3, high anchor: 30.4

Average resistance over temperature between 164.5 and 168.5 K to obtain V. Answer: 41.1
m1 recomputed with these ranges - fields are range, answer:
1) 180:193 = 34.6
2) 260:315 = 28.6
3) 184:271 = 31.2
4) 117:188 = 42.5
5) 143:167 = 40.5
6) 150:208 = 34.7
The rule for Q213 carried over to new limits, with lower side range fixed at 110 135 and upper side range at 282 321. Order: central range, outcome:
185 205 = 7.4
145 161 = 2.1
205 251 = 4.8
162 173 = 0.9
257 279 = 1.0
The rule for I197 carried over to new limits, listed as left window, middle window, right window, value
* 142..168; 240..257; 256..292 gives -0.105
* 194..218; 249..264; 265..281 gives -0.178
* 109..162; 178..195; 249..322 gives 0.175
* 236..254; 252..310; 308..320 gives 0.137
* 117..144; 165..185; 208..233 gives -0.058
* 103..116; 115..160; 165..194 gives 0.087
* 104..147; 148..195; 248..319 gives 0.121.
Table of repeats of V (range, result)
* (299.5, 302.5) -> 20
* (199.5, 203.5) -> 20.5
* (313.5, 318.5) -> 31.5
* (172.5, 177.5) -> 41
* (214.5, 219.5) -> 29.4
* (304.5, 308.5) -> 19.9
